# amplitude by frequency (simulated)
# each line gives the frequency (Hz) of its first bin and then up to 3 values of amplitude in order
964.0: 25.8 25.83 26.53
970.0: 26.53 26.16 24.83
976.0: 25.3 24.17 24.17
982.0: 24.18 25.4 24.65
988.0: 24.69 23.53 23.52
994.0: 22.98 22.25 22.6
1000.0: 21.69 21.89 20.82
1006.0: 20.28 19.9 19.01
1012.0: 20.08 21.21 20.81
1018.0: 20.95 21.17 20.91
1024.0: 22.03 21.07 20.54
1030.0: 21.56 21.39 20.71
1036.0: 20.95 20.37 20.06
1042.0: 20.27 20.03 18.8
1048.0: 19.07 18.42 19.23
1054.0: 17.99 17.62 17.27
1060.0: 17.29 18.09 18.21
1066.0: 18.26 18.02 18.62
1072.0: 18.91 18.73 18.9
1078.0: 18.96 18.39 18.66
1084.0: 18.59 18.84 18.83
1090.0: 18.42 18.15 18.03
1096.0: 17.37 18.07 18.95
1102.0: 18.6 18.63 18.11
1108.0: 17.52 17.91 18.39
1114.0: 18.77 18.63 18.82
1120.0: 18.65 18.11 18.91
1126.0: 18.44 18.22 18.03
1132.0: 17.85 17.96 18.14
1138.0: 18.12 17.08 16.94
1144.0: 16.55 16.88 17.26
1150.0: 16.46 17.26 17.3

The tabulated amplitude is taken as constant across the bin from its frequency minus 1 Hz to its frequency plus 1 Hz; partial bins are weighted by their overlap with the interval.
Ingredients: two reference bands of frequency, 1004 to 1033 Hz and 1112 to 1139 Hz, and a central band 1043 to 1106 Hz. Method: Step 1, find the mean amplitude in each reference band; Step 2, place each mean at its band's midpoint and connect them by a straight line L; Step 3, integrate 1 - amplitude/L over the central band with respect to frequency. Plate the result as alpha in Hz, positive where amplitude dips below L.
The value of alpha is 3.4 Hz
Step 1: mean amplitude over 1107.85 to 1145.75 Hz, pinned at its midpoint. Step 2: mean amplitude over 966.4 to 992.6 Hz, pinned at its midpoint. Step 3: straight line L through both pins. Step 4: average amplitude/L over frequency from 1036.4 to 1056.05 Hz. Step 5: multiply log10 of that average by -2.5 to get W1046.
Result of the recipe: 0.13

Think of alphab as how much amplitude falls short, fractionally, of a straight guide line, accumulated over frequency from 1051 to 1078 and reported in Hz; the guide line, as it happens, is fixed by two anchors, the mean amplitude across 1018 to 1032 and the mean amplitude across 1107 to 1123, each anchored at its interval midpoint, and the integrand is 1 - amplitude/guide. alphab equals 2.3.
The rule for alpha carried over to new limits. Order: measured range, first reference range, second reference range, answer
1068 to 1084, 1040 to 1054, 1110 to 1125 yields 0.25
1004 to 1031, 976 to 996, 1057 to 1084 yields 1.47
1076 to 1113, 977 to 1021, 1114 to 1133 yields 1.82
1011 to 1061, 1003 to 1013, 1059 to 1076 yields -1.99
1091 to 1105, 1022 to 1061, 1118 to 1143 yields 0.32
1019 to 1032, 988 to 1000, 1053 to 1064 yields -0.52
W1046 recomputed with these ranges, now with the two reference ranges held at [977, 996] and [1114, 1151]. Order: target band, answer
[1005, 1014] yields 0.16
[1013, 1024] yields 0.08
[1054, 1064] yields 0.19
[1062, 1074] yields 0.12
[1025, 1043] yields 0.06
